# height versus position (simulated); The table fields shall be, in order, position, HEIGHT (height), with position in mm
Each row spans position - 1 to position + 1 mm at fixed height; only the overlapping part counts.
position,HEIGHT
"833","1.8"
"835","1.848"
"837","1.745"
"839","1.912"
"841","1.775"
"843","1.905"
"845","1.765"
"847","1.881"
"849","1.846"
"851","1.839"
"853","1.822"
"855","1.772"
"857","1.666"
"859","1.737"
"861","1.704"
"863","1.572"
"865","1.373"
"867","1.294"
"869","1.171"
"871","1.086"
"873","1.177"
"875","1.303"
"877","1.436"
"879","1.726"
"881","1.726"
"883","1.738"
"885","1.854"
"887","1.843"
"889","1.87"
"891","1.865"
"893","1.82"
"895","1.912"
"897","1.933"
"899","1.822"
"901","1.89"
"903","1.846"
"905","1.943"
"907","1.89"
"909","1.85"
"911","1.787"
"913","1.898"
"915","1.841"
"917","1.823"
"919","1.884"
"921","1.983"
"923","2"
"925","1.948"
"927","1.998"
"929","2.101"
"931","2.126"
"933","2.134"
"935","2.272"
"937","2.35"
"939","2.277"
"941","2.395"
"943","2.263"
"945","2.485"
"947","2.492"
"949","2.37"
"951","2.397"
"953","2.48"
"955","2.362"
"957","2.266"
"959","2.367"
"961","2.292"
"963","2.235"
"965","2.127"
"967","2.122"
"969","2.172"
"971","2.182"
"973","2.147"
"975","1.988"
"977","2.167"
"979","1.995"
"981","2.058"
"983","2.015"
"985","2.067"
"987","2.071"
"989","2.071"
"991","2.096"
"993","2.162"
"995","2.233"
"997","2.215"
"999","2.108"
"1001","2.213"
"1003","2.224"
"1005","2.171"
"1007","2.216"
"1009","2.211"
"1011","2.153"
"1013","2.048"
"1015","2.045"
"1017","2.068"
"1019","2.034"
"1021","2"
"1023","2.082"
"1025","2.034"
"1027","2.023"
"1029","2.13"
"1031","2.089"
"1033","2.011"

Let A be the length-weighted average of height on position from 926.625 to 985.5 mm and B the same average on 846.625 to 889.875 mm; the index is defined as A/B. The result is 1.39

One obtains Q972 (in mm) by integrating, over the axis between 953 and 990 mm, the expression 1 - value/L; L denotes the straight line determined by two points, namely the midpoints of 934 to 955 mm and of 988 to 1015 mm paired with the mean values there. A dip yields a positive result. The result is 1.9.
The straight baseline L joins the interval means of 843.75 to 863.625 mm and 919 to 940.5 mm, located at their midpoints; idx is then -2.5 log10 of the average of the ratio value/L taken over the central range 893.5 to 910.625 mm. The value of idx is 0.06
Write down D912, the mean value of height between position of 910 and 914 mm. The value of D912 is 1.84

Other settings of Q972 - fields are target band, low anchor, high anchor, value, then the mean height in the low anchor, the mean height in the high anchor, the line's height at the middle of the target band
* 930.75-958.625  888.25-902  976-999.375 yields -4.8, 1.87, 2.1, 2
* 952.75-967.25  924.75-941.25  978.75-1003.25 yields -0.9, 2.18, 2.12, 2.15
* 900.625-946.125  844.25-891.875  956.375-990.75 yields -3.6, 1.63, 2.14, 1.89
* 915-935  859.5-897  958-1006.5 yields -1.8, 1.59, 2.15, 1.84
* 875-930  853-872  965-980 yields -4.0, 1.5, 2.11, 1.72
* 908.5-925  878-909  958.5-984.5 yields 0.4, 1.85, 2.14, 1.93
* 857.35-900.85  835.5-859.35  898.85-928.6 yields 5.4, 1.81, 1.9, 1.85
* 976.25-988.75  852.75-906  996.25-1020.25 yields -0.1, 1.66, 2.14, 2.04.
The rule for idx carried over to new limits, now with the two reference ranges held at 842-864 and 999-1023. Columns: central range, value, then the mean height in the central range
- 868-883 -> 0.29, 1.4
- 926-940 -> -0.12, 2.18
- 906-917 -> 0.03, 1.85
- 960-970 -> -0.09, 2.19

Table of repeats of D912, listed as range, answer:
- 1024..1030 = 2.06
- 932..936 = 2.2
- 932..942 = 2.29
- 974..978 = 2.08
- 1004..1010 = 2.2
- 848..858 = 1.79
